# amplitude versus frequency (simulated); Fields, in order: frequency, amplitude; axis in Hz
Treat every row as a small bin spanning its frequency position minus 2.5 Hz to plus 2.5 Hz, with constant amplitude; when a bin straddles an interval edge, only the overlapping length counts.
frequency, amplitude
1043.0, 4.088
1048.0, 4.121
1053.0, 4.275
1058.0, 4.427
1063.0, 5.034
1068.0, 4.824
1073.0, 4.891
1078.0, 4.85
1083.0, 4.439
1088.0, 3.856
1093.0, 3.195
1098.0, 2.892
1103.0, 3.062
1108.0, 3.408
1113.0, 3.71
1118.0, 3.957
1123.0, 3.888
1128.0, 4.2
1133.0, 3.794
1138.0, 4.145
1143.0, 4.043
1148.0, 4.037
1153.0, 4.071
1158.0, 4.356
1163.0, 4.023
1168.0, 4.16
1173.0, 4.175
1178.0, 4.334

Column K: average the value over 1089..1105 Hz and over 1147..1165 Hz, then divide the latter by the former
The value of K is 1.3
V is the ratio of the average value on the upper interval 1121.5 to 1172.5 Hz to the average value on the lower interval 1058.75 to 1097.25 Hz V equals 0.93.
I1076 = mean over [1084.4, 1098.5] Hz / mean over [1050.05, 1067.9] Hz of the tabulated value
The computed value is 0.75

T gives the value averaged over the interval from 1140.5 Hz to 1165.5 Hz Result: 4.11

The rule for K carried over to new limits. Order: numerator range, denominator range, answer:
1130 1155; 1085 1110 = 1.22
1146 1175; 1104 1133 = 1.09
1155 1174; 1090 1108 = 1.34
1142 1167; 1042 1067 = 0.93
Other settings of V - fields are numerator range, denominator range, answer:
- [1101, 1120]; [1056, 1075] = 0.74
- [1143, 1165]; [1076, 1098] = 1.05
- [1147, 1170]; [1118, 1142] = 1.03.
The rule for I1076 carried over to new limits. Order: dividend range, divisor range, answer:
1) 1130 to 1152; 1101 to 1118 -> 1.15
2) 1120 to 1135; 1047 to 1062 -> 0.91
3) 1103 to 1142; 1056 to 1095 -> 0.86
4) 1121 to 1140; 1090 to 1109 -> 1.28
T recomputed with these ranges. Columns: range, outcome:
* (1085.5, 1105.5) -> 3.25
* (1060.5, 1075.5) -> 4.92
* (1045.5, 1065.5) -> 4.46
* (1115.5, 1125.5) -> 3.92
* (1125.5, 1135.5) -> 4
